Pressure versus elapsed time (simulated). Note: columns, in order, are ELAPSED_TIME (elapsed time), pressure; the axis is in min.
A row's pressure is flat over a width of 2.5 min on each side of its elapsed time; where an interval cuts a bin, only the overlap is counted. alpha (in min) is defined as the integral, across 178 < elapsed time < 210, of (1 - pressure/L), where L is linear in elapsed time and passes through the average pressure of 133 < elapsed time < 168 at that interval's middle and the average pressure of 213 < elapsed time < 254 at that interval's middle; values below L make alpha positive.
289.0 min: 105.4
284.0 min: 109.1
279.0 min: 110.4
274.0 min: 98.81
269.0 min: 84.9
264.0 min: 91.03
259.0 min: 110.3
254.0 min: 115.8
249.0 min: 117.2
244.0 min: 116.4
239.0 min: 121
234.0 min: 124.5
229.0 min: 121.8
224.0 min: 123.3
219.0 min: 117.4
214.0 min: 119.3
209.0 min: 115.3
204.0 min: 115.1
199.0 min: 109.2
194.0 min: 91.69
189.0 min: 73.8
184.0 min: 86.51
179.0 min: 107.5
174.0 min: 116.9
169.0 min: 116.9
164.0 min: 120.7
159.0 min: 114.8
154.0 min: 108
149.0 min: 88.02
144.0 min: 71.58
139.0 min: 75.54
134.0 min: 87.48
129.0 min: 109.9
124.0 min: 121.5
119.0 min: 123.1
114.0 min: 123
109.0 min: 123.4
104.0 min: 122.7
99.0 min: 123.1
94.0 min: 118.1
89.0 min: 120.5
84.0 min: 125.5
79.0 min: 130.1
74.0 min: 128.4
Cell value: 3.0 min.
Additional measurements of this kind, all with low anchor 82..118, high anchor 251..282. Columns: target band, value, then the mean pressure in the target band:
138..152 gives 4.4 min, 79.7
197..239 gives -4.1 min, 119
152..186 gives 1.0 min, 111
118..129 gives 0.0 min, 119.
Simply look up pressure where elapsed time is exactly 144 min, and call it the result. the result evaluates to 71.58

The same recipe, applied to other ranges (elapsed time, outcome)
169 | 116.9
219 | 117.4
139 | 75.54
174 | 116.9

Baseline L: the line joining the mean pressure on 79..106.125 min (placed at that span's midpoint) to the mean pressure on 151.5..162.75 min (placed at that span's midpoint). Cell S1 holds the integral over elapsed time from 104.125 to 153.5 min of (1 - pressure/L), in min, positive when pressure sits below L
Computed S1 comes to 5.7 min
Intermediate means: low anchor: 123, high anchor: 112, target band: 104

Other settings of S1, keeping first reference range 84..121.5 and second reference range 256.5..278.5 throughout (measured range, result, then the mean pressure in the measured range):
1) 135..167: 5.13 min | 96.3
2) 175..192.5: 2.93 min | 91.8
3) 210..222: -1.47 min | 118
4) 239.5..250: -1.72 min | 118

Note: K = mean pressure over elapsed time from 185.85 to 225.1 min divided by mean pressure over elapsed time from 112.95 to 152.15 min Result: 1.08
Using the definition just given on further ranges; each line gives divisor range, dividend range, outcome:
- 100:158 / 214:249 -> 1.14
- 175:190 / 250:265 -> 1.16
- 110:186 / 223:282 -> 1.05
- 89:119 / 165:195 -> 0.82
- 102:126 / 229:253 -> 0.98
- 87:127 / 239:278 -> 0.87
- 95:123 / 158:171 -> 0.96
